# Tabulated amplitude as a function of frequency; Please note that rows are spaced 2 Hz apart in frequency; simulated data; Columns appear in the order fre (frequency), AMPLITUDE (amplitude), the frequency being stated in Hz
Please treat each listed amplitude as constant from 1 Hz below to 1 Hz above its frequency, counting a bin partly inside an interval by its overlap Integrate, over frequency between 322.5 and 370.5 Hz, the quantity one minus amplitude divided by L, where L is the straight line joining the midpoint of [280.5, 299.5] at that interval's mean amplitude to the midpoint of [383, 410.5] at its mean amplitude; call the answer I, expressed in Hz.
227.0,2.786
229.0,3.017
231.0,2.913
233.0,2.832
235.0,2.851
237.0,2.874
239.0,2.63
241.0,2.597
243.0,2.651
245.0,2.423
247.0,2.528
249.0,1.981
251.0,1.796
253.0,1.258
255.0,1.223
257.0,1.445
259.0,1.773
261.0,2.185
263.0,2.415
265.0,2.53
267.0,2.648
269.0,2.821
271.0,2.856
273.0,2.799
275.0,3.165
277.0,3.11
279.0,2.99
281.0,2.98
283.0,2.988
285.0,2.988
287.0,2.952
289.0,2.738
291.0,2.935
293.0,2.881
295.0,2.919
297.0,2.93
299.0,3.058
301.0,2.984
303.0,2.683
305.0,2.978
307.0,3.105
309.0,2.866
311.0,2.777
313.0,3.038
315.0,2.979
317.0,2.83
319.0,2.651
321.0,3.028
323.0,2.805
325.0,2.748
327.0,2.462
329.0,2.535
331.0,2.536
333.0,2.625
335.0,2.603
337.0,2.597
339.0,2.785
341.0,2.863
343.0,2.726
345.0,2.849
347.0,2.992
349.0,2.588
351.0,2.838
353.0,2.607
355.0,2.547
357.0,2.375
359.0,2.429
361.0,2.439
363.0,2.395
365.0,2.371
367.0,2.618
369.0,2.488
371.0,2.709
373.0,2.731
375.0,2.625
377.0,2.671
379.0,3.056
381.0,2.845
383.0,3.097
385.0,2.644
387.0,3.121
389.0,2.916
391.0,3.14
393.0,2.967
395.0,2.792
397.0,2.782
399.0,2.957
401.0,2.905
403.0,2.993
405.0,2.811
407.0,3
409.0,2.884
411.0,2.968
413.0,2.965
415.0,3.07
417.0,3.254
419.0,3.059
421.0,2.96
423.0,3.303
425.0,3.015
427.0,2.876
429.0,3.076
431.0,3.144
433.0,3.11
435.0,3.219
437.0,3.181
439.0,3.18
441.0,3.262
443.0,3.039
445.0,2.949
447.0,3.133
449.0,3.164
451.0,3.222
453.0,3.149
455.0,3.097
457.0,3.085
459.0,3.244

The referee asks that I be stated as 5.11 Hz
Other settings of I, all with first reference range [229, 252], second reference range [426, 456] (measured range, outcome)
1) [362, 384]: 1.8 Hz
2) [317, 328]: 0.2 Hz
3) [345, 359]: 1.1 Hz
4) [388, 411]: 0.6 Hz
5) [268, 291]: -2.3 Hz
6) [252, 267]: 4.2 Hz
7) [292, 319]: -1.6 Hz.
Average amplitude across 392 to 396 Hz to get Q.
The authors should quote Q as 2.88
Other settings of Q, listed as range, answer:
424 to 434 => 3.04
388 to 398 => 2.92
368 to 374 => 2.64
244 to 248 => 2.48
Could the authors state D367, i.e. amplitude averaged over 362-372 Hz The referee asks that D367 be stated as 2.52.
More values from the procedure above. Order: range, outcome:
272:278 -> 3.02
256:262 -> 1.8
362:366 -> 2.38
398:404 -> 2.95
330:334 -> 2.58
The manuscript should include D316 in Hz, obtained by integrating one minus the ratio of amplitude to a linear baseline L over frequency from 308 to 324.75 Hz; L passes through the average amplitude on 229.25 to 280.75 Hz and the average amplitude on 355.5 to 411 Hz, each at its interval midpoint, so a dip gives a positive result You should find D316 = -1.6 Hz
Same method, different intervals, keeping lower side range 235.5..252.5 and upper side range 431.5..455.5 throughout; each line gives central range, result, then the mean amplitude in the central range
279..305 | -3.4 Hz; 2.92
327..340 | 0.7 Hz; 2.6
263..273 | -0.8 Hz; 2.69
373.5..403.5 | 0.5 Hz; 2.9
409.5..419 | -0.1 Hz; 3.05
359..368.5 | 1.3 Hz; 2.45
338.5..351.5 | -0.1 Hz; 2.81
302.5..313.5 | -1.1 Hz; 2.91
